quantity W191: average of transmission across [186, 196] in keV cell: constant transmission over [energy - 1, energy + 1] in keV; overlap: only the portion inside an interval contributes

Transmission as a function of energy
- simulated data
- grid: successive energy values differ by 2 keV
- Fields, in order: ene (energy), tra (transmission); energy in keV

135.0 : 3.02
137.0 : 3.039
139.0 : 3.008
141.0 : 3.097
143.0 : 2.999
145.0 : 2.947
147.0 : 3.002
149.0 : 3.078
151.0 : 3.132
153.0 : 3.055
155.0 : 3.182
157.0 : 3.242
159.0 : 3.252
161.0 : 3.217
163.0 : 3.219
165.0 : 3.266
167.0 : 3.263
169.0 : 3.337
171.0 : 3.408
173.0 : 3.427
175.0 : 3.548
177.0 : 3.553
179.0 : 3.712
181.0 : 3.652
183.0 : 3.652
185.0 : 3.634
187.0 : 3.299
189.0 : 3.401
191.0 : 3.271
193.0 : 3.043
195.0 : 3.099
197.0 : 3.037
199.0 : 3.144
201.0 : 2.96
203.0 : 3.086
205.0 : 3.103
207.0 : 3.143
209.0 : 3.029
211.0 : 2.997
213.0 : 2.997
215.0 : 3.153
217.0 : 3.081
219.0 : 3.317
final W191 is 3.22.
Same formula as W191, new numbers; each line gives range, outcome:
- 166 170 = 3.3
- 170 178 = 3.48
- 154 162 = 3.22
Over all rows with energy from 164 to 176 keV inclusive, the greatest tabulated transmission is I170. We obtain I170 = 3.548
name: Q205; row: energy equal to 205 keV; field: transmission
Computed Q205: 3.103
